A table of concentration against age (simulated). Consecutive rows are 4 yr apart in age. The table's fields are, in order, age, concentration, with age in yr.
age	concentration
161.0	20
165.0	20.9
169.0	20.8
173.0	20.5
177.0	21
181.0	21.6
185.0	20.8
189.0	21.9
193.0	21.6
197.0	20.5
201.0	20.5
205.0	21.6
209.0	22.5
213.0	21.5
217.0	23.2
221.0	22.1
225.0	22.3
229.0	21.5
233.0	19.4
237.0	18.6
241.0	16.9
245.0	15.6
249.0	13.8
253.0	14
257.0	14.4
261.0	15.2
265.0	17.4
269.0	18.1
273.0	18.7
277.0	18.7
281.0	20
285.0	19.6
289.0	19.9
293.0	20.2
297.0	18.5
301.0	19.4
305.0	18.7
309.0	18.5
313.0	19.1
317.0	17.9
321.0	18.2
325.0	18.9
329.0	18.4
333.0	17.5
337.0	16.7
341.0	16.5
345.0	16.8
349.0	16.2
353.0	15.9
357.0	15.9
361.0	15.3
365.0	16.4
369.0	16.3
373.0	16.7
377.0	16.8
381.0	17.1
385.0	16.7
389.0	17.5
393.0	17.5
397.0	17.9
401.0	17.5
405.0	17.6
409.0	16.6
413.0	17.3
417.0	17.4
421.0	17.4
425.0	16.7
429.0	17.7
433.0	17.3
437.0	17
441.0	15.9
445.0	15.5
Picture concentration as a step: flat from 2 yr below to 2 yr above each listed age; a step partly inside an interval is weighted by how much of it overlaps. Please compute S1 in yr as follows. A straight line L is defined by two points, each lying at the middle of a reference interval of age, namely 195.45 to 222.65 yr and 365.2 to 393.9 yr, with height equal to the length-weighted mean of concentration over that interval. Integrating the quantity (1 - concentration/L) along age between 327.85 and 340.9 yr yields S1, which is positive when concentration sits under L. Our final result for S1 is 0.6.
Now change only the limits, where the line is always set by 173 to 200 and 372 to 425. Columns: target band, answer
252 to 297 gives 3.56 yr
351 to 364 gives 1.61 yr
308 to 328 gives 0.21 yr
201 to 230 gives -1.97 yr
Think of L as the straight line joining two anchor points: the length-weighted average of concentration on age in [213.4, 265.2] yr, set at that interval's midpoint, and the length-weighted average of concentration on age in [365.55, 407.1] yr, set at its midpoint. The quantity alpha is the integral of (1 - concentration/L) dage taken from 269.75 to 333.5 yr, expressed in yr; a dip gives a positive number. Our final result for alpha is -4.2 yr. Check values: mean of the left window 18.2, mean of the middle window 18.9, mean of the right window 17.1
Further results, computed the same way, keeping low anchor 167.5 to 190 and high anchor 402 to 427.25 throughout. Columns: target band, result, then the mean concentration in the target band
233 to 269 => 6.9 yr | 16.1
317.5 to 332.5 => 0.3 yr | 18.3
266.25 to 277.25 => 0.6 yr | 18.4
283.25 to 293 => -0.3 yr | 19.8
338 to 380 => 4.2 yr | 16.3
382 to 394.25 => 0.3 yr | 17.2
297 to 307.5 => 0.1 yr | 18.9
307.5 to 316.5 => 0.1 yr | 18.7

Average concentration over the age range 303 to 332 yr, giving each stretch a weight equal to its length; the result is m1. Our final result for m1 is 18.5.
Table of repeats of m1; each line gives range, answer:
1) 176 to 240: 21.2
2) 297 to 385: 17.3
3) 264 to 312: 19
